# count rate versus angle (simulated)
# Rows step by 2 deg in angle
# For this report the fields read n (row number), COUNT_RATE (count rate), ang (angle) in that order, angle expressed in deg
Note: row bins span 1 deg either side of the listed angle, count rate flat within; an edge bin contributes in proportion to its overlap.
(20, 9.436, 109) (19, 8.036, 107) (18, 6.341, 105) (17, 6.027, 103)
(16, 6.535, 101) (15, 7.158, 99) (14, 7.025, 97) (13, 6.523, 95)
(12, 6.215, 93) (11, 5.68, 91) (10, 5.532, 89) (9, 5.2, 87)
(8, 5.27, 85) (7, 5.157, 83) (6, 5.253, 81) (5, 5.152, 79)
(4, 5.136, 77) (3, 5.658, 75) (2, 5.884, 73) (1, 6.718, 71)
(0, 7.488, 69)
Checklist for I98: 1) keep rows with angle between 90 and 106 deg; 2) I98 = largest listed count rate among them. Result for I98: 7.158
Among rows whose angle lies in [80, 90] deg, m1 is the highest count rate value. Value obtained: 5.532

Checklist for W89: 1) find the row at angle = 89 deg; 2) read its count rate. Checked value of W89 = 5.532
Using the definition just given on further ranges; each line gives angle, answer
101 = 6.535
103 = 6.027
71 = 6.718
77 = 5.136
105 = 6.341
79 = 5.152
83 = 5.157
